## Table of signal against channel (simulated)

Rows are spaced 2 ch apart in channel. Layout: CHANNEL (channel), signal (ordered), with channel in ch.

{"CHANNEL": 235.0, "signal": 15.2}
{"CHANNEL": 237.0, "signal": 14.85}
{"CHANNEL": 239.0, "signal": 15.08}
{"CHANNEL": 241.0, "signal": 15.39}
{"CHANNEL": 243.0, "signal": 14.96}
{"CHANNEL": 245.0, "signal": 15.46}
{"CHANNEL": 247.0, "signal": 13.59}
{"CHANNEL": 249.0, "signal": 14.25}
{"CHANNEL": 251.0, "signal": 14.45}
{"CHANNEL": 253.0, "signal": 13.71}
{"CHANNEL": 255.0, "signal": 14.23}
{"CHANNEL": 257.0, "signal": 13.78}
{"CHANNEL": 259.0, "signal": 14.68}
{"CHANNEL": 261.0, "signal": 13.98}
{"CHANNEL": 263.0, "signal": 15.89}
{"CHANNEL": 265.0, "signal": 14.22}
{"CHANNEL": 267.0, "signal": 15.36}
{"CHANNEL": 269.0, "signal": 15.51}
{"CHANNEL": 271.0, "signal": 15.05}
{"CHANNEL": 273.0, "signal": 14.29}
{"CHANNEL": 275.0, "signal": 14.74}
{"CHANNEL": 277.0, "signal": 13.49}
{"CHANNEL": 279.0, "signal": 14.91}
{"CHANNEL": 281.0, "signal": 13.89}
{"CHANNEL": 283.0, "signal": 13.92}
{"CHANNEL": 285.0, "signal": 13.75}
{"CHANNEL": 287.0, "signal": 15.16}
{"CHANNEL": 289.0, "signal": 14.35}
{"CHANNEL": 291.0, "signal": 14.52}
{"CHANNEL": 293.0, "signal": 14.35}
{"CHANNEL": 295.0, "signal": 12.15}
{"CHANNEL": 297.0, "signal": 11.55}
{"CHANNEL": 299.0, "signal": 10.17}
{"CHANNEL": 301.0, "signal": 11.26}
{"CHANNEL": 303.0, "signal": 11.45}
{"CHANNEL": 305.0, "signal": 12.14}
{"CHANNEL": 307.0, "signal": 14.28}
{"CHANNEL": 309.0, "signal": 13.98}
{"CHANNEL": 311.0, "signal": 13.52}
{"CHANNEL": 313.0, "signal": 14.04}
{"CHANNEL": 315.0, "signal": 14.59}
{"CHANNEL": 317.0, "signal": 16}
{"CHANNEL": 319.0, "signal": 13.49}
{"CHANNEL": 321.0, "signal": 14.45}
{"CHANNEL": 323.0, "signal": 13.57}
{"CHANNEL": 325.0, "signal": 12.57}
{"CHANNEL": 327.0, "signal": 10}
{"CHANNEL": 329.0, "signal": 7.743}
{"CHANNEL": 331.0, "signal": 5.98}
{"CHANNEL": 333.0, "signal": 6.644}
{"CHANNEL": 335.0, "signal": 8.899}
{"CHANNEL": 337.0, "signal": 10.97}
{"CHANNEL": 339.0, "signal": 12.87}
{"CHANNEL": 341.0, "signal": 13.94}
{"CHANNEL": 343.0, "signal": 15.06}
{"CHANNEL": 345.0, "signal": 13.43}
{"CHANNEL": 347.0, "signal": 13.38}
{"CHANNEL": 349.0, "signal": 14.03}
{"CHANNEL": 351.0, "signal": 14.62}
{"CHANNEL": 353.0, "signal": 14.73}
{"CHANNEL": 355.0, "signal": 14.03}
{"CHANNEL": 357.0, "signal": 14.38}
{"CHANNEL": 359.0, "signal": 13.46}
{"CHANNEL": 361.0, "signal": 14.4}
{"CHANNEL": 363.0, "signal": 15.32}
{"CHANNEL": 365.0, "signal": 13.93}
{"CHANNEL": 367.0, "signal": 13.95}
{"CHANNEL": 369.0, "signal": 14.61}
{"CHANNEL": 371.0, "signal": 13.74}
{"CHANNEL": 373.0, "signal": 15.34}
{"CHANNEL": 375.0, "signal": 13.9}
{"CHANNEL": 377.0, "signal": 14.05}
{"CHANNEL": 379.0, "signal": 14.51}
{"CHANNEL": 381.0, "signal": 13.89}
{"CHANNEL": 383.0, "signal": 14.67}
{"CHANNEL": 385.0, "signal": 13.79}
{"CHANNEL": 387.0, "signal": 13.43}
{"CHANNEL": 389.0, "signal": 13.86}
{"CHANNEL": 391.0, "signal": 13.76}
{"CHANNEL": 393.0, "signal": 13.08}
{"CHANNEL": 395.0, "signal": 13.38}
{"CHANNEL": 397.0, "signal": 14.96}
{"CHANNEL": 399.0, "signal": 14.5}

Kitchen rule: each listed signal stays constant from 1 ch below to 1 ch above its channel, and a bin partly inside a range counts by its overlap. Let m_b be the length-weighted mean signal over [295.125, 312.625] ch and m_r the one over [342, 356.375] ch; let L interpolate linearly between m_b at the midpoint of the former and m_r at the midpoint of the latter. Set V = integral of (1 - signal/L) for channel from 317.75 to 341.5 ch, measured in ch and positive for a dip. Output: 4.3 ch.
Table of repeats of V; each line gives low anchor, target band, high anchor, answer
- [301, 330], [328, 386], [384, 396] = 0.8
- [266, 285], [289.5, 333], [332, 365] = 4.8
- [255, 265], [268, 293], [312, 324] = 0.0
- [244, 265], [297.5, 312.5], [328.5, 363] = 1.0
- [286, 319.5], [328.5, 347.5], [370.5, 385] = 4.0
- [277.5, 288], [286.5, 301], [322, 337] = 0.2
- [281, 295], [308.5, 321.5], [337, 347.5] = -0.5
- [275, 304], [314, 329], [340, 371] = 0.6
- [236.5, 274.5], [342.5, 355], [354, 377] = 0.1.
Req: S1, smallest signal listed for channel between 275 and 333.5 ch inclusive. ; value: 5.98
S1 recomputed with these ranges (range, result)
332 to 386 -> 6.644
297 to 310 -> 10.17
